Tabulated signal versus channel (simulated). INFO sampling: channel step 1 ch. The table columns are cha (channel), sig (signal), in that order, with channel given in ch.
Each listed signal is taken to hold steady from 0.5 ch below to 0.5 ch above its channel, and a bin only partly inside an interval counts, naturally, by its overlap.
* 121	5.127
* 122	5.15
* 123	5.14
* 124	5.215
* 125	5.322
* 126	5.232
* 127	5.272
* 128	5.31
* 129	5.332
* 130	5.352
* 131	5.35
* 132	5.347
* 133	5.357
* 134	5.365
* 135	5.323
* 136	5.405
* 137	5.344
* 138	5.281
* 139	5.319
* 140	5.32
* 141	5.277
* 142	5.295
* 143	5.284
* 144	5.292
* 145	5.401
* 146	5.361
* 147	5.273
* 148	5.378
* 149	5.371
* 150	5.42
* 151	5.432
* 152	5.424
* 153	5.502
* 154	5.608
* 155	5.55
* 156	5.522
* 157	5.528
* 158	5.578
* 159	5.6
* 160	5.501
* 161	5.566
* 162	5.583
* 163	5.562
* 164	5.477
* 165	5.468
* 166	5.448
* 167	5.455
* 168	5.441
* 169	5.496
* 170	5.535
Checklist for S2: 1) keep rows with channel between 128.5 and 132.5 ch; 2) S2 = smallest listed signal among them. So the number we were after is 5.332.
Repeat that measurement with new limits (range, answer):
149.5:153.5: 5.42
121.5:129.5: 5.14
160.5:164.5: 5.477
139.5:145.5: 5.277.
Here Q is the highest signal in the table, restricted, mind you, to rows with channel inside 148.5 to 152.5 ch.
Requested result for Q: 5.432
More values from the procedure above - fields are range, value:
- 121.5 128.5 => 5.322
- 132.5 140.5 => 5.405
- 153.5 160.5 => 5.608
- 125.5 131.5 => 5.352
